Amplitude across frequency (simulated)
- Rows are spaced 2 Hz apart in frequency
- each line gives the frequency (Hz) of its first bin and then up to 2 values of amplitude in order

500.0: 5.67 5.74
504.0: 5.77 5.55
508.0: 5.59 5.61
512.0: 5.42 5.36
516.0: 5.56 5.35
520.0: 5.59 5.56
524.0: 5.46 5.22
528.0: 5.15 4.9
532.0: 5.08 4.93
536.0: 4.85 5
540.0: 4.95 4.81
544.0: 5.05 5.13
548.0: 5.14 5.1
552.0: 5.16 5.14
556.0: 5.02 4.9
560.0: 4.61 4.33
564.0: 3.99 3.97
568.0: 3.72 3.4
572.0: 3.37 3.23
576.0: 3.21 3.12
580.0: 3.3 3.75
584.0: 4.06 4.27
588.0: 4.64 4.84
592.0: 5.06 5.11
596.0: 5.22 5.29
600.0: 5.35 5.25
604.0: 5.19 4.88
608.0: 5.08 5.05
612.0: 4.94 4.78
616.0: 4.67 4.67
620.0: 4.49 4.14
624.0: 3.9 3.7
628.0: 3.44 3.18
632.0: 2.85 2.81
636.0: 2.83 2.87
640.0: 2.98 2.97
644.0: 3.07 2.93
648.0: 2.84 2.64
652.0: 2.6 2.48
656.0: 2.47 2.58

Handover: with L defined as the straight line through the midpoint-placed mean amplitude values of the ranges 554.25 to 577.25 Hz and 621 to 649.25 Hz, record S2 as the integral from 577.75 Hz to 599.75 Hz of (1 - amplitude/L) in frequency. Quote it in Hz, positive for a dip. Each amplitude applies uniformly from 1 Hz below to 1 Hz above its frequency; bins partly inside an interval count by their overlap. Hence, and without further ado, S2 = -4.6 Hz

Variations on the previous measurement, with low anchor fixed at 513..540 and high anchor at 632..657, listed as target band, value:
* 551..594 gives 1.0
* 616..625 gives -2.9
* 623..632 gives -0.9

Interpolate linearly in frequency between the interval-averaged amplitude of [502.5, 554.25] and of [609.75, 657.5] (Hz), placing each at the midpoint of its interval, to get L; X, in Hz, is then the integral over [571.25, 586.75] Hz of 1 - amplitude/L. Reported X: 2.98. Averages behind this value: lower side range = 5.25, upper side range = 3.44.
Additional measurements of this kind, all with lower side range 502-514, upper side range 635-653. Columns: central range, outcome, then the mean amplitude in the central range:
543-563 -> -1.2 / 4.96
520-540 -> 0.0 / 5.14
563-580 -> 3.3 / 3.49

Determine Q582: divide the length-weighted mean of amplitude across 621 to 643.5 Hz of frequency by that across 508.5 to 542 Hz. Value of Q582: 0.6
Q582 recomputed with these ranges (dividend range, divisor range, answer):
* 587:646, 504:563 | 0.82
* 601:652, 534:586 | 0.88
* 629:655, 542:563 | 0.58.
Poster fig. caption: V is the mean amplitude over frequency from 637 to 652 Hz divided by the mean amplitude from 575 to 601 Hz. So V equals 0.7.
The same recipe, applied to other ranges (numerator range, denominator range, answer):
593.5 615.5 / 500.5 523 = 0.92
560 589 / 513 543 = 0.73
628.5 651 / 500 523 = 0.52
